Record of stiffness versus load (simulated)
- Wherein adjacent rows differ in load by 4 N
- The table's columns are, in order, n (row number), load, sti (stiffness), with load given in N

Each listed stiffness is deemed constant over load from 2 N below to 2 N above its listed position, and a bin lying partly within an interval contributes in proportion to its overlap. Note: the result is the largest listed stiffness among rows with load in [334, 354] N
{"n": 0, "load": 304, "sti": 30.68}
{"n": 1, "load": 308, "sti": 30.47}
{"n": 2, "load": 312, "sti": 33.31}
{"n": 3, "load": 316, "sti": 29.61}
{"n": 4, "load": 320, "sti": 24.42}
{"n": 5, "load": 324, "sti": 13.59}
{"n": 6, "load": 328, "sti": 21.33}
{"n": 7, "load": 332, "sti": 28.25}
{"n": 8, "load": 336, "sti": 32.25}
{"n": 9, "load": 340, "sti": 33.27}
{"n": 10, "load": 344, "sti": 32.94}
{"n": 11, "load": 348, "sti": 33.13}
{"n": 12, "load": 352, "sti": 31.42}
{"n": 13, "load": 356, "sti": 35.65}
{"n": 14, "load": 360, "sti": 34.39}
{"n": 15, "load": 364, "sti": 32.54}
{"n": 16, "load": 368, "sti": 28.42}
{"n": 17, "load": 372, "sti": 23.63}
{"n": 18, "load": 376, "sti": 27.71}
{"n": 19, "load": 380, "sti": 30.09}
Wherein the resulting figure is 33.27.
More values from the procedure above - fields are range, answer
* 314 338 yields 32.25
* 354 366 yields 35.65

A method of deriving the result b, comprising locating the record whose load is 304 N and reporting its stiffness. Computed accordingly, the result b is 30.68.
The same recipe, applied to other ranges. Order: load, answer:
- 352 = 31.42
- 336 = 32.25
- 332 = 28.25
